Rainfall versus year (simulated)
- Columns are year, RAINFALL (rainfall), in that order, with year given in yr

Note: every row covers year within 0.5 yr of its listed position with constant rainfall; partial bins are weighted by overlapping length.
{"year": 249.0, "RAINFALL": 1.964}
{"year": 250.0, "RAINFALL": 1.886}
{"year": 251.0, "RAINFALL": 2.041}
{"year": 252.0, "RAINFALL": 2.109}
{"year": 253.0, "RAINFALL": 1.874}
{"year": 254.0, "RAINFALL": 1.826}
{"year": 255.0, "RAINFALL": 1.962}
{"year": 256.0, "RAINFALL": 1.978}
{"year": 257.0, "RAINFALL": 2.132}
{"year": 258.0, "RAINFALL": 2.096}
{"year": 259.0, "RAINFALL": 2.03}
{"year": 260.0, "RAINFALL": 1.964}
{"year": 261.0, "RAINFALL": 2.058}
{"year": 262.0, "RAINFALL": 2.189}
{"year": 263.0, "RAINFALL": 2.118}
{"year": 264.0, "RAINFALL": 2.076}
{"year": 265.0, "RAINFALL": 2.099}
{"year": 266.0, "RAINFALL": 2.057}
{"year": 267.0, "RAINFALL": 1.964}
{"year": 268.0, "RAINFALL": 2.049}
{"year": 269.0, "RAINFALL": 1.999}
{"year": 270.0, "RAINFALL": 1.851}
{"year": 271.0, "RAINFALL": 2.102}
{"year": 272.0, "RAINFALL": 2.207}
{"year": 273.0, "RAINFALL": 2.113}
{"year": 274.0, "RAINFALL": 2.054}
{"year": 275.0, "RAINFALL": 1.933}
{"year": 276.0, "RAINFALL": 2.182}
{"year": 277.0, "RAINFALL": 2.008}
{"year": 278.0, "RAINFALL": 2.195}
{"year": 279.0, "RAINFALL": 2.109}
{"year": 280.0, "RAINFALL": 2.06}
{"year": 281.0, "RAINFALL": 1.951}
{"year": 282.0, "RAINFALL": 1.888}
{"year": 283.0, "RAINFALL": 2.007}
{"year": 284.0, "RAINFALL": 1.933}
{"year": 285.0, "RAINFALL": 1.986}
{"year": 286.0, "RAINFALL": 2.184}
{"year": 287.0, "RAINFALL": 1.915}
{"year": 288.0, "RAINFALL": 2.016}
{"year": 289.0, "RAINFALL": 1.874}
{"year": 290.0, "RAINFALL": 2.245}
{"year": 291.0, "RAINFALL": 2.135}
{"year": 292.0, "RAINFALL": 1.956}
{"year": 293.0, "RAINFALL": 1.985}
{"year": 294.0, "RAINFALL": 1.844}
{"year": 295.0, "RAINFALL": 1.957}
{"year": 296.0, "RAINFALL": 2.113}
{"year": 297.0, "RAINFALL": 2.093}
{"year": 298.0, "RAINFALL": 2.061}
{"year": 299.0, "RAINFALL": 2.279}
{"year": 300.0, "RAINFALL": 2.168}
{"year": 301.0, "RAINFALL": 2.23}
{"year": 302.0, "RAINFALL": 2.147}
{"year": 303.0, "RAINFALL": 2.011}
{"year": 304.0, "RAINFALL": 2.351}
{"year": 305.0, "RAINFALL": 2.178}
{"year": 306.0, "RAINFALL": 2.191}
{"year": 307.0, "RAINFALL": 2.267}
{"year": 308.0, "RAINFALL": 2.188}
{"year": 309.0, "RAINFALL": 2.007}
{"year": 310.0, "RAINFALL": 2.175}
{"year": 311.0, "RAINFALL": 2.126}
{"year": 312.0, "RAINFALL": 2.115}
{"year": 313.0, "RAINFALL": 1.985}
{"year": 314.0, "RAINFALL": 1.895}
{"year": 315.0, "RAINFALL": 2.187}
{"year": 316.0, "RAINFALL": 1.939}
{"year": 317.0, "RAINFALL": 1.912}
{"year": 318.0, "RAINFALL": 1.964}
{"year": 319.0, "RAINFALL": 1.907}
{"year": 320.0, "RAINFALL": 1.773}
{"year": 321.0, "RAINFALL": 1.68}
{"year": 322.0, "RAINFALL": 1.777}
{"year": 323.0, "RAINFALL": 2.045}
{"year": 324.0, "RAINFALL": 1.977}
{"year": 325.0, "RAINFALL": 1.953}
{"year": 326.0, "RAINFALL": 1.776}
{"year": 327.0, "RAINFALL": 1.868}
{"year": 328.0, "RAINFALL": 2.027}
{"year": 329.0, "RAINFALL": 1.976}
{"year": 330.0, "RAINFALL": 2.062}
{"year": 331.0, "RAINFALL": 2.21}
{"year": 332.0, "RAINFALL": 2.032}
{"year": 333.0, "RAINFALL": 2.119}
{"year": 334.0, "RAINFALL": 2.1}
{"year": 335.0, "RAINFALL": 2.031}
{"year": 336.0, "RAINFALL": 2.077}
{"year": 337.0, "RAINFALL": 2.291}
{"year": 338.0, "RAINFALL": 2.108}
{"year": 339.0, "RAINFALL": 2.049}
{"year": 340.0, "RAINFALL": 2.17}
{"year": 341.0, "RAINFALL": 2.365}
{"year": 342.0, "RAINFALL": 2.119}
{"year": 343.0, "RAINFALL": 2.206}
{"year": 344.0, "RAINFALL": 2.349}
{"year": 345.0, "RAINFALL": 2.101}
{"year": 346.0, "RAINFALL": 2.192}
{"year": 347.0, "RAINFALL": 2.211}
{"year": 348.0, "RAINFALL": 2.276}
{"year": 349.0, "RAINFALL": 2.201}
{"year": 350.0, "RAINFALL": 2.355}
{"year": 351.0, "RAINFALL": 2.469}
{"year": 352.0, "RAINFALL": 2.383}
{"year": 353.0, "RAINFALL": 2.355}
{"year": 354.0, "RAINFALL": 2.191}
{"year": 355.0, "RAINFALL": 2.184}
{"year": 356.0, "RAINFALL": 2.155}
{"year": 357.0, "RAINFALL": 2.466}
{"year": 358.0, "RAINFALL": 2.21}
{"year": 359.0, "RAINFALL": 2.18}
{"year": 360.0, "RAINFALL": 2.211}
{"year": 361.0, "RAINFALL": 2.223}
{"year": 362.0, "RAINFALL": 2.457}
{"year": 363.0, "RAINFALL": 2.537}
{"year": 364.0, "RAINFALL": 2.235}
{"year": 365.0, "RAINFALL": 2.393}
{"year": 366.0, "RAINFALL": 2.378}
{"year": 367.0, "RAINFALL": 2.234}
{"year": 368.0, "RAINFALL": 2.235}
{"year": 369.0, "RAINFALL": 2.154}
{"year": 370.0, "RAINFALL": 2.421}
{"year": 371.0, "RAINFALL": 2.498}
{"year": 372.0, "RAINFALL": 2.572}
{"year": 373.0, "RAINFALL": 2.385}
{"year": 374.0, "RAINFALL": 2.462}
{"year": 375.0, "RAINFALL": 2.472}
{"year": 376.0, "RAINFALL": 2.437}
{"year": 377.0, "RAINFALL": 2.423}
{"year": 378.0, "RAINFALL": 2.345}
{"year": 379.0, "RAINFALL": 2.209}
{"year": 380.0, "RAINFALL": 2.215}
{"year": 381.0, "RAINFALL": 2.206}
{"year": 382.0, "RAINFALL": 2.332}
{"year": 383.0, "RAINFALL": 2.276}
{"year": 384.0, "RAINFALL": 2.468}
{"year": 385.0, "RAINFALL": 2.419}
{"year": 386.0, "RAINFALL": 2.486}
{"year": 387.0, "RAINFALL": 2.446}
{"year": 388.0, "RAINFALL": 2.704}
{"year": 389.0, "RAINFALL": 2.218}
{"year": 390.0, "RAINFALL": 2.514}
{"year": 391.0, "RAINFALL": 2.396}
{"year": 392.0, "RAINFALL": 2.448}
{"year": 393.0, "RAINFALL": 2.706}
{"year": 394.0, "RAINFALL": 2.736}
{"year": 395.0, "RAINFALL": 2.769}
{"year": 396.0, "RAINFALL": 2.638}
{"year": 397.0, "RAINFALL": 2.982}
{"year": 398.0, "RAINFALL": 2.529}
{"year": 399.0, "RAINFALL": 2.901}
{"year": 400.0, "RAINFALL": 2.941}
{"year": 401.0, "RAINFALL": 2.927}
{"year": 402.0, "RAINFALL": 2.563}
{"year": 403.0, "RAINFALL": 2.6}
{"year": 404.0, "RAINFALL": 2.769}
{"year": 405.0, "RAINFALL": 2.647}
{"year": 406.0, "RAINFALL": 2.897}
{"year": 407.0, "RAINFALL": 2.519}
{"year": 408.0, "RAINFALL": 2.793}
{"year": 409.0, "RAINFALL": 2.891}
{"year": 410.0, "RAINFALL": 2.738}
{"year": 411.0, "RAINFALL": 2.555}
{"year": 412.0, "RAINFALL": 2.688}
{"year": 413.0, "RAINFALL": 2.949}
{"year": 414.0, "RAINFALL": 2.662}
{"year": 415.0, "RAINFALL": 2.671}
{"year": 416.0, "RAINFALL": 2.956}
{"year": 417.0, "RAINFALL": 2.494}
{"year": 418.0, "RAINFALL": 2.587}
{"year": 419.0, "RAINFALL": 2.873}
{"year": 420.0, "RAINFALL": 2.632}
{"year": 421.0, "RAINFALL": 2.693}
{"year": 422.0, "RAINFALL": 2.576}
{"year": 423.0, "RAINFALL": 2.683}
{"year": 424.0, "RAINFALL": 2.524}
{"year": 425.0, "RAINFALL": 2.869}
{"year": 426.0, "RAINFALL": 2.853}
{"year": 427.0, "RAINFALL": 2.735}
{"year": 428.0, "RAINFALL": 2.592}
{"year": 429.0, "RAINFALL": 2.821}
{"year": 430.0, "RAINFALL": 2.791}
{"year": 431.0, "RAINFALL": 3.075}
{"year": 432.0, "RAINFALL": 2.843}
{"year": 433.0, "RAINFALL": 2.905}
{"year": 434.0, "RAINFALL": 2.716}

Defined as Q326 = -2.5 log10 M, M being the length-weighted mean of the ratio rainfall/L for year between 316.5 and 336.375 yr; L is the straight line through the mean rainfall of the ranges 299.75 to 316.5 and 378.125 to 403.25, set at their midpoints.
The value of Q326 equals 0.134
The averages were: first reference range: 2.13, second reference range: 2.54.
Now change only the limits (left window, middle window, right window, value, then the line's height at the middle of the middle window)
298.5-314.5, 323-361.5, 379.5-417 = 0.08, 2.33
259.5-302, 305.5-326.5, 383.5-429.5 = 0.12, 2.23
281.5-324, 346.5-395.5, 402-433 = 0.04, 2.45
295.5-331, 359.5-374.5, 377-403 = 0.01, 2.39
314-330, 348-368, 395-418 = -0.02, 2.27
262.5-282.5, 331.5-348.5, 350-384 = 0.04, 2.25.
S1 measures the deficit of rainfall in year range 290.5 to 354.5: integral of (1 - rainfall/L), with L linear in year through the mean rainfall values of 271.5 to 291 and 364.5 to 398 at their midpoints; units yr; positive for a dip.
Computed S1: 3.3 yr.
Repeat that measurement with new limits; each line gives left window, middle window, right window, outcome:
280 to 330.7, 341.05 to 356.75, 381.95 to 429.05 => 0.3 yr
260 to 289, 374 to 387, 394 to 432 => 1.1 yr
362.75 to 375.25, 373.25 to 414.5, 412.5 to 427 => -0.6 yr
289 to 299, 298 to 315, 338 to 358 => -0.4 yr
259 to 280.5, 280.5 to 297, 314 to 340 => 0.3 yr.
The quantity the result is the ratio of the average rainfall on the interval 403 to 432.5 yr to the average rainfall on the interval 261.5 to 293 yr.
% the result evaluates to 1.3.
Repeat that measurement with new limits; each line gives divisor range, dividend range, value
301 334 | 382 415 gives 1.30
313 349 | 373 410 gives 1.25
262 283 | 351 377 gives 1.14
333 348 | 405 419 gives 1.26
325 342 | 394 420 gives 1.32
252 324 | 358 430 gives 1.25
